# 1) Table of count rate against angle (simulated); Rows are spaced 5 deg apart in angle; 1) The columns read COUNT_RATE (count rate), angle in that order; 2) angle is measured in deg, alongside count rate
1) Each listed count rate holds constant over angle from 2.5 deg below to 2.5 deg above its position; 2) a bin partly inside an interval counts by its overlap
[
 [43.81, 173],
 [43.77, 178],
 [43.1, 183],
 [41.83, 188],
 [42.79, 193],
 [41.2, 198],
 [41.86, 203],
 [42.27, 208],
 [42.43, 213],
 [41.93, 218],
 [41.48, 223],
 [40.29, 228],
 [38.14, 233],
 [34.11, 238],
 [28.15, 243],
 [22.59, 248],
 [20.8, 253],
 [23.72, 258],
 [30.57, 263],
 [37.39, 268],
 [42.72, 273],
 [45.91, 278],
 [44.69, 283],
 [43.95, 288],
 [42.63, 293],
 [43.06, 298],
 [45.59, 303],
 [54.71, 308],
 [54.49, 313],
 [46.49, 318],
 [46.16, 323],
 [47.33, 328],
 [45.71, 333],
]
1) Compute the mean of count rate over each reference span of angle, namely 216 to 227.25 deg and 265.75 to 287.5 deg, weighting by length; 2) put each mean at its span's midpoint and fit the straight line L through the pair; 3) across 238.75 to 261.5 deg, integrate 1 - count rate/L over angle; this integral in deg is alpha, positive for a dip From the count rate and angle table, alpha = 9.3 deg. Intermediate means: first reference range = 41.5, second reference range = 42.9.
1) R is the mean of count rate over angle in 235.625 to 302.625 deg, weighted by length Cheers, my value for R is 35.7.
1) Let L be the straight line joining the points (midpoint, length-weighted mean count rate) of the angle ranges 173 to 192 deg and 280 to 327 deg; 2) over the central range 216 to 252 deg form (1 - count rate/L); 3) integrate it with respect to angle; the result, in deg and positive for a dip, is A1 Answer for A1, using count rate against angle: 8.1 deg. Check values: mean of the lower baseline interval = 43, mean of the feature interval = 34.5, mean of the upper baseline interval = 46.9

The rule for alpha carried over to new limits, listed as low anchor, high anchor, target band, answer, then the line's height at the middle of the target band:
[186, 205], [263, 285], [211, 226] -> -0.1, 41.7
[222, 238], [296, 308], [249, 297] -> 7.8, 43.5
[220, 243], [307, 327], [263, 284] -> 1.2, 43.6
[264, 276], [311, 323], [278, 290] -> -0.7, 42.2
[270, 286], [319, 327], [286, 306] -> 0.5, 45.1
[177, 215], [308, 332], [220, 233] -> 1.1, 44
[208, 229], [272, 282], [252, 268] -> 6.0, 43.8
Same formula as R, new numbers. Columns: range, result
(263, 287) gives 41.5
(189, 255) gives 37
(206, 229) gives 41.8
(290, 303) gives 43.4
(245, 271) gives 27.3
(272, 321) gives 46.5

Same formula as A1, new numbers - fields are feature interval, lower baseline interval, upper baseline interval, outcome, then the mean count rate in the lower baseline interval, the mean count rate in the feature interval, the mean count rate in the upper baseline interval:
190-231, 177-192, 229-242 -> -2.7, 42.8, 41.7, 35.7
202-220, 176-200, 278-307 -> 0.4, 42.5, 42.1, 44.7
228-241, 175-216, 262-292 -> 1.7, 42.4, 36.6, 41.5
